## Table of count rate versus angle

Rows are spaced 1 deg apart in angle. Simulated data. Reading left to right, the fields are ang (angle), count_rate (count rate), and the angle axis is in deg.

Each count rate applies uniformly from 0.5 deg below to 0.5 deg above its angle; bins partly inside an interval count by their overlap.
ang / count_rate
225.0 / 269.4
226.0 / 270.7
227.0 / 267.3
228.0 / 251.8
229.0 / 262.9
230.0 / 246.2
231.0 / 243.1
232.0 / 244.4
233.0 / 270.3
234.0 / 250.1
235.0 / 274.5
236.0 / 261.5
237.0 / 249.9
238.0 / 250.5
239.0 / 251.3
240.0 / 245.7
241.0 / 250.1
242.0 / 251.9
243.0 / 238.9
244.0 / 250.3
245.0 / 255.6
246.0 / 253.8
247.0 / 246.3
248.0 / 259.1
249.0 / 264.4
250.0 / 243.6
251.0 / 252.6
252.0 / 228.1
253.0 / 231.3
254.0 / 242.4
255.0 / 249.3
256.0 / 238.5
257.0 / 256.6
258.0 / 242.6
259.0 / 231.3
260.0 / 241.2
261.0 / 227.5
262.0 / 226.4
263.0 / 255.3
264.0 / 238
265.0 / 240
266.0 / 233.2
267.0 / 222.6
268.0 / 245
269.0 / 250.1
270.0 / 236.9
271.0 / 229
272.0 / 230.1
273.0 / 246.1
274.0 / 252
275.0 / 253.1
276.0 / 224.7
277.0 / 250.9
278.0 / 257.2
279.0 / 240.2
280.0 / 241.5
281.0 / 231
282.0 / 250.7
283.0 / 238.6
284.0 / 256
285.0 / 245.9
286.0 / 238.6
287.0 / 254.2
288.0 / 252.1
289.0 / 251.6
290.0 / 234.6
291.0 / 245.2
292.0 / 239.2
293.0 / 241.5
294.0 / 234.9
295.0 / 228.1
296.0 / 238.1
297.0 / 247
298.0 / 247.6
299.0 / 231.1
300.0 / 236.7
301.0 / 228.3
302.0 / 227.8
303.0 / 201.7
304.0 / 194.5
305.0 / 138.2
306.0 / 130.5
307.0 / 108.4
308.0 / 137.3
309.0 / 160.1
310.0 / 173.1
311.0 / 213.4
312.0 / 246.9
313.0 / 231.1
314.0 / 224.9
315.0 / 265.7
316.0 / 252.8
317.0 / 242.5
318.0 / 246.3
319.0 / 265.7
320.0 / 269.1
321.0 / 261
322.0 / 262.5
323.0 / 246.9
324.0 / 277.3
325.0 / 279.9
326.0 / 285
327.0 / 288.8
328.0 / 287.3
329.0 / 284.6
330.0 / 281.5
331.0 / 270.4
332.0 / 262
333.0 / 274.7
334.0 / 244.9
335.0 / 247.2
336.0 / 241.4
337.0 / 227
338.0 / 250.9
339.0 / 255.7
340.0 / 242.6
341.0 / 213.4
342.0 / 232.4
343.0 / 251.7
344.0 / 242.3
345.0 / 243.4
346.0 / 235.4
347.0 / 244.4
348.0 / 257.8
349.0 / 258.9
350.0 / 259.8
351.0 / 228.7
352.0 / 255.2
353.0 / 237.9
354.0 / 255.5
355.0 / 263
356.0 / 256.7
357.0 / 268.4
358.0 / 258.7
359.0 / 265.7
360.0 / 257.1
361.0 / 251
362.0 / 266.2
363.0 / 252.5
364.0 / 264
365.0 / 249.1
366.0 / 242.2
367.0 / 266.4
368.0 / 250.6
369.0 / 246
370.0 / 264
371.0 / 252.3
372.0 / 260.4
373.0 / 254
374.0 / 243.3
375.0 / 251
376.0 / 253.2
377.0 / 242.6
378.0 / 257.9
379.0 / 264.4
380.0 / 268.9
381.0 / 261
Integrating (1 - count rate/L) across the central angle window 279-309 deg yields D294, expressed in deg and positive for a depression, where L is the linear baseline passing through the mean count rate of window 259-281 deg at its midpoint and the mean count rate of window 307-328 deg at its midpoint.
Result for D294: 2.2 deg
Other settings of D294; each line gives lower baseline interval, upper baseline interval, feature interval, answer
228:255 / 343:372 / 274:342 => 3.8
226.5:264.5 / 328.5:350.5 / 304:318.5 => 3.0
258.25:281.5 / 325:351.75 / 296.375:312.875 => 3.4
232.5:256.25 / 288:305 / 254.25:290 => -0.3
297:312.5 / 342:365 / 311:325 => -2.9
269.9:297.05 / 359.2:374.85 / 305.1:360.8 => 1.4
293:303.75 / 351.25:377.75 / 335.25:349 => 0.3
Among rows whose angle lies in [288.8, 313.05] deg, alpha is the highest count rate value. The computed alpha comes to 251.6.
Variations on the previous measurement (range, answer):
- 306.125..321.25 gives 269.1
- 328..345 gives 287.3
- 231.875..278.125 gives 274.5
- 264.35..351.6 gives 288.8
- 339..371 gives 268.4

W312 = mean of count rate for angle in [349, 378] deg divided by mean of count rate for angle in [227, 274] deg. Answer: 1.03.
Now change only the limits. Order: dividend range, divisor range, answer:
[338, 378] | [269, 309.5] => 1.11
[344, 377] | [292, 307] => 1.19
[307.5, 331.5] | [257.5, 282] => 1.04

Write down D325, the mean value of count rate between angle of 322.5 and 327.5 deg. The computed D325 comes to 276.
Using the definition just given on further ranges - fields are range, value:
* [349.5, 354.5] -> 247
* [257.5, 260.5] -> 238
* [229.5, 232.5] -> 245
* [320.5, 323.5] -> 257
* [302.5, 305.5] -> 178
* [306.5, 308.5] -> 123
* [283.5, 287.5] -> 249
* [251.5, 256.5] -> 238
